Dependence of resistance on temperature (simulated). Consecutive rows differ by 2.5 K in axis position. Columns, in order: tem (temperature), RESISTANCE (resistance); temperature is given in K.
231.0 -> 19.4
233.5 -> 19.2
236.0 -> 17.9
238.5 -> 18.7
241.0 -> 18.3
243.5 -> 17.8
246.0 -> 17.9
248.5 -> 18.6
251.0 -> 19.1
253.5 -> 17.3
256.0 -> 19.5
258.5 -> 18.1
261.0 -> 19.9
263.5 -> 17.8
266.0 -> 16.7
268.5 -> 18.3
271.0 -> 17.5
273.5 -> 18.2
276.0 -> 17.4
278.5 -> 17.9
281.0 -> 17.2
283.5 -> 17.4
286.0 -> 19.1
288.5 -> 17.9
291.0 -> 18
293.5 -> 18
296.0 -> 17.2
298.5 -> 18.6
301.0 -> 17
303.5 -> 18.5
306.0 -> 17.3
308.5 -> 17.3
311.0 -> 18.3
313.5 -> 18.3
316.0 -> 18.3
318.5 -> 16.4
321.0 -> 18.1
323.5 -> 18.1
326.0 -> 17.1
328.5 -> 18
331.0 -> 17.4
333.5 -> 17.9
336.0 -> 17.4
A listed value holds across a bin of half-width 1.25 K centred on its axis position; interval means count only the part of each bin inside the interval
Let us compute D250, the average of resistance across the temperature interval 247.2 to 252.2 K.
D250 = 18.8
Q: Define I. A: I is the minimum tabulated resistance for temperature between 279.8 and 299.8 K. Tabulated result 17.2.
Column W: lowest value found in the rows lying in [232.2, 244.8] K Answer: 17.8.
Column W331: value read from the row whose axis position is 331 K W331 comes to 17.4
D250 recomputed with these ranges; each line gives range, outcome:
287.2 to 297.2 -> 17.8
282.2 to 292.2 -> 18.1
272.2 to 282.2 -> 17.7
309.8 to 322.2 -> 17.9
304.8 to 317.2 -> 17.9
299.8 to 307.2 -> 17.6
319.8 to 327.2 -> 17.8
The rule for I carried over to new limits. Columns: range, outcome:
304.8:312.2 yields 17.3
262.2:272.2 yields 16.7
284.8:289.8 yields 17.9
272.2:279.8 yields 17.4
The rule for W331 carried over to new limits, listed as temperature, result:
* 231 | 19.4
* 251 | 19.1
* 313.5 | 18.3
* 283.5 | 17.4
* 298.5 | 18.6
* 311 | 18.3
